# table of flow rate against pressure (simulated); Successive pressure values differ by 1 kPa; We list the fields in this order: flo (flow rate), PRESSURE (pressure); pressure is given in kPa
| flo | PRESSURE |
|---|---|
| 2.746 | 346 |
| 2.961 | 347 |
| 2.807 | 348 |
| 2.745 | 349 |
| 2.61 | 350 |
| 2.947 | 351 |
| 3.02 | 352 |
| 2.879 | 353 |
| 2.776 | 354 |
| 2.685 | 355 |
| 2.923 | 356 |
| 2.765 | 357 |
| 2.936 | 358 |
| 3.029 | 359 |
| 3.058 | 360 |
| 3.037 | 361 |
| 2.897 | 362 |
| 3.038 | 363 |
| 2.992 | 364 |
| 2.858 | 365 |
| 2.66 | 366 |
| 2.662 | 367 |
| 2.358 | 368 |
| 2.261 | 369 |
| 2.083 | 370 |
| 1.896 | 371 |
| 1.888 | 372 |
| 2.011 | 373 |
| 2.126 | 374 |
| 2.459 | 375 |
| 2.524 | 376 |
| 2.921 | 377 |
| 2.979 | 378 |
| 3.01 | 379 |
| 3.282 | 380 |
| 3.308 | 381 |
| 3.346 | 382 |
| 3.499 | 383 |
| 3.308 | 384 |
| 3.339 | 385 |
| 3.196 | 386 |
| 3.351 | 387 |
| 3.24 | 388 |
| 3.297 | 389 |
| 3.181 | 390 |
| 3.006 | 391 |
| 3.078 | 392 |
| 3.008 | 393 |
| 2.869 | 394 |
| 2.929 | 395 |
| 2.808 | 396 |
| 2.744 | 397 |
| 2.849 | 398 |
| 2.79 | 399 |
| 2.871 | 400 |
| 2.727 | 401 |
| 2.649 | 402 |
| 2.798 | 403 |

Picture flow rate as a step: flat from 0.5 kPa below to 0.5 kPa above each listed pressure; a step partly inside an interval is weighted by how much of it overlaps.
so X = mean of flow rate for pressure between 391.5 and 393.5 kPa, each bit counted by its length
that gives 3.04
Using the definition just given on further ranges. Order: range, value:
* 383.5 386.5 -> 3.28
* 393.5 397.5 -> 2.84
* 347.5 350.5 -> 2.72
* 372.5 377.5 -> 2.41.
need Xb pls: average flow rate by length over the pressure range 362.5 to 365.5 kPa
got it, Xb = 2.96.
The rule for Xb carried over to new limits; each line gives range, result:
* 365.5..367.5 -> 2.66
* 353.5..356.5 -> 2.79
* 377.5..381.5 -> 3.14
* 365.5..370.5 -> 2.4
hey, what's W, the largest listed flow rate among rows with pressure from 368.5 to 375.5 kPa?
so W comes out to 2.459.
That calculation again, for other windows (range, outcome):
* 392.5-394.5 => 3.008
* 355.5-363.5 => 3.058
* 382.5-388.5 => 3.499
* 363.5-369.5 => 2.992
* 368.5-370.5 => 2.261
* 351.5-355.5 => 3.02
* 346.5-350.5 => 2.961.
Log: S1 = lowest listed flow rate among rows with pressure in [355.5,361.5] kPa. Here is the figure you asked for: 2.765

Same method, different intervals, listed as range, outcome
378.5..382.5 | 3.01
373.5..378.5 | 2.126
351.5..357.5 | 2.685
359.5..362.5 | 2.897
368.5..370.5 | 2.083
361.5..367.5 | 2.66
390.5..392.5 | 3.006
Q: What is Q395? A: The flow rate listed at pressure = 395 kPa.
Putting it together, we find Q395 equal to 2.929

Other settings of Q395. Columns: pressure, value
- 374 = 2.126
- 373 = 2.011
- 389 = 3.297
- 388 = 3.24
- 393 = 3.008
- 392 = 3.078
